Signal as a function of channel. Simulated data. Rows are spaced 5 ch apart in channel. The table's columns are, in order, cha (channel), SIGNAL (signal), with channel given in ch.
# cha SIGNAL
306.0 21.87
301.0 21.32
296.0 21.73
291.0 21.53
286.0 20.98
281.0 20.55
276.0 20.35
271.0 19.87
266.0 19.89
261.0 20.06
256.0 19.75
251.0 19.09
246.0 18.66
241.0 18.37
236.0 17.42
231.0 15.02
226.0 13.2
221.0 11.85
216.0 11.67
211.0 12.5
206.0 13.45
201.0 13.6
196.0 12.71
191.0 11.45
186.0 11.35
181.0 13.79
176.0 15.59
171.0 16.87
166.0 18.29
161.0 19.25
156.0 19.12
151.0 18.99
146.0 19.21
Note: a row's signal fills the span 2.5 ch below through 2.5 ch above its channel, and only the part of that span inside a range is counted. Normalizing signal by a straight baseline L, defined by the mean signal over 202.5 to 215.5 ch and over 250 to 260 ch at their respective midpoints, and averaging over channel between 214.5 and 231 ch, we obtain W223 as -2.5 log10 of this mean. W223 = 0.17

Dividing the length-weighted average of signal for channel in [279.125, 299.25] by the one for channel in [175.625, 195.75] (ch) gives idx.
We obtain 1.67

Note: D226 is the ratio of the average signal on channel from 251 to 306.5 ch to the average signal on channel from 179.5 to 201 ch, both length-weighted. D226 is 1.7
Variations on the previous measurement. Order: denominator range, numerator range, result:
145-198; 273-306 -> 1.32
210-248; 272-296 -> 1.40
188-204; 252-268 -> 1.58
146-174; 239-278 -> 1.05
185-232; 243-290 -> 1.58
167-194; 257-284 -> 1.43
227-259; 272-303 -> 1.18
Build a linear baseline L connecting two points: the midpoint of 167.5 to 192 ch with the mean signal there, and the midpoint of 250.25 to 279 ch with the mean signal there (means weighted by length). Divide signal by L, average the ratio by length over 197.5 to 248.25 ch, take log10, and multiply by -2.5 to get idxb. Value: 0.180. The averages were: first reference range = 14.1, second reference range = 19.9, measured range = 14.5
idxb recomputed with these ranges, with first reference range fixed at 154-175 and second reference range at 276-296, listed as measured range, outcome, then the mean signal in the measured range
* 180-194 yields 0.48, 12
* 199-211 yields 0.39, 13.3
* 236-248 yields 0.10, 18.3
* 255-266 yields 0.03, 19.9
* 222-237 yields 0.32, 14.7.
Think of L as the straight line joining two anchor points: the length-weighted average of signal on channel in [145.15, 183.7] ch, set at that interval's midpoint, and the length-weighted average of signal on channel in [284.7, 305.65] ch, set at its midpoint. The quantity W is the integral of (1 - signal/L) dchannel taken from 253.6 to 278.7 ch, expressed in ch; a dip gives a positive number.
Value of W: 0.7 ch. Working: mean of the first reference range 17.5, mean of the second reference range 21.5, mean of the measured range 20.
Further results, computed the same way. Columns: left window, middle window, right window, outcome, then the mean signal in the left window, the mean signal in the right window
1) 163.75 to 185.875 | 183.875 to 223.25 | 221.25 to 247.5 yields 8.7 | 15.6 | 16.1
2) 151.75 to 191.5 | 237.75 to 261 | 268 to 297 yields 0.4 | 16.1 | 20.8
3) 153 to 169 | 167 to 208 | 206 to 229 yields 5.4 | 18.8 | 12.5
